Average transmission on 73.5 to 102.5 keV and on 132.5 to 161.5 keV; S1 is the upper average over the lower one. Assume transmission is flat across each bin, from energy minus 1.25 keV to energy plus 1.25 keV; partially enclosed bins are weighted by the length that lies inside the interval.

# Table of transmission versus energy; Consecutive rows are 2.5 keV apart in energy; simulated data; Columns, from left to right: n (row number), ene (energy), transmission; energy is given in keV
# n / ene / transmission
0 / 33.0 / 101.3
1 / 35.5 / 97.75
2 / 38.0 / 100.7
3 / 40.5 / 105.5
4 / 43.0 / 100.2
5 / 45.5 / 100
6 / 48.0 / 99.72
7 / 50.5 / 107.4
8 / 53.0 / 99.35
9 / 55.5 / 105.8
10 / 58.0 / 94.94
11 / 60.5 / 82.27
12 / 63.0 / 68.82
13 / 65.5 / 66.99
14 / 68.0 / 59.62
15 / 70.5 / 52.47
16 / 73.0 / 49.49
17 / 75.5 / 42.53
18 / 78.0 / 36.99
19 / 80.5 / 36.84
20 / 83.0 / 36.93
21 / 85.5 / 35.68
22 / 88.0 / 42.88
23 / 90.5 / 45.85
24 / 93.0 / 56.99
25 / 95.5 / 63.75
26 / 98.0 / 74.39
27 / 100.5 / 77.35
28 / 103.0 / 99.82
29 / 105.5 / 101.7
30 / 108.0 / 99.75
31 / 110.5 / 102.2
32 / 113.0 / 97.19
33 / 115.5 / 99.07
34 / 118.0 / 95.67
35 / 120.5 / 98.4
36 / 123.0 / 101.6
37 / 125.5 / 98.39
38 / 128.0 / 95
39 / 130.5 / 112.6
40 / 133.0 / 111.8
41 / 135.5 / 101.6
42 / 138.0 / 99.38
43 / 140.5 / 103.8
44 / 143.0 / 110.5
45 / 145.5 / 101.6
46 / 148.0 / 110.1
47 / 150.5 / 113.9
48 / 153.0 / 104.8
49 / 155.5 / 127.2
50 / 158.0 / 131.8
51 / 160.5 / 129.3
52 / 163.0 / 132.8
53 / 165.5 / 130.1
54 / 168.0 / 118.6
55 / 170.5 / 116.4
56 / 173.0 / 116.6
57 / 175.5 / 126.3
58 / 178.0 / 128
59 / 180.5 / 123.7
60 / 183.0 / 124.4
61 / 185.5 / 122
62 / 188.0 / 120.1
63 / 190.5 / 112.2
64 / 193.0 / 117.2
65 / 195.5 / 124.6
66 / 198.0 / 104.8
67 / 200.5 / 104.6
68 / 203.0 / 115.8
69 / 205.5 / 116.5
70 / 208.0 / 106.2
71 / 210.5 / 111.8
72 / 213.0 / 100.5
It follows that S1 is 2.2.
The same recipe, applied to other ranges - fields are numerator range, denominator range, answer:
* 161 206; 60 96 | 2.35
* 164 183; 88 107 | 1.70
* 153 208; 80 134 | 1.48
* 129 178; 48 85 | 1.71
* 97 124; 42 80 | 1.24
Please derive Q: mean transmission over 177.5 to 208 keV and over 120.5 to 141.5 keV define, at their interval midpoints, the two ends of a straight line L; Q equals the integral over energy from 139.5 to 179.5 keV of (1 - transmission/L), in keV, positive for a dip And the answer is -3.5 keV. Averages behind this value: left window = 103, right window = 117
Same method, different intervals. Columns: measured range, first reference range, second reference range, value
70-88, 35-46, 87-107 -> 8.8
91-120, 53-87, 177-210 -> -3.8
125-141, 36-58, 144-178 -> 1.7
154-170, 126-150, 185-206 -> -2.6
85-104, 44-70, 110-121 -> 6.4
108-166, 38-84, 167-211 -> -4.6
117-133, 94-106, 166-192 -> -1.2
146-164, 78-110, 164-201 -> -3.1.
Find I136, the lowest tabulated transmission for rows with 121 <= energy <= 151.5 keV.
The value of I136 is 95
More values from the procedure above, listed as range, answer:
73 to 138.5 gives 35.68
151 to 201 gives 104.6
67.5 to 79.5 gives 36.99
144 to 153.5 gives 101.6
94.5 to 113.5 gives 63.75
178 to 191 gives 112.2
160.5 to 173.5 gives 116.4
